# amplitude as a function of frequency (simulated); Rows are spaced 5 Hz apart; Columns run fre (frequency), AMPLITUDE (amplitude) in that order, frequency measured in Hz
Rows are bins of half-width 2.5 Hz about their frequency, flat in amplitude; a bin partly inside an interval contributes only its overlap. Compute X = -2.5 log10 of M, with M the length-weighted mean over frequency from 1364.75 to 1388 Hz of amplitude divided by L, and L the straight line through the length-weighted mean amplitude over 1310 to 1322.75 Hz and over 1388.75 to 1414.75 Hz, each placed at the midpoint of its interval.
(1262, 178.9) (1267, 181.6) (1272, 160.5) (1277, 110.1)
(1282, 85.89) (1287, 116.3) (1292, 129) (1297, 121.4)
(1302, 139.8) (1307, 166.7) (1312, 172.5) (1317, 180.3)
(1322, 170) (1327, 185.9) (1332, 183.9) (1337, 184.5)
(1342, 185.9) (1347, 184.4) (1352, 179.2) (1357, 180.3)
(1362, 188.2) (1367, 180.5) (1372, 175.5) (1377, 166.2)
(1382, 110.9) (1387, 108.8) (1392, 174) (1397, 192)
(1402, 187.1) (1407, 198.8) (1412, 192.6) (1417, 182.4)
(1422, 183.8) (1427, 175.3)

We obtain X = 0.211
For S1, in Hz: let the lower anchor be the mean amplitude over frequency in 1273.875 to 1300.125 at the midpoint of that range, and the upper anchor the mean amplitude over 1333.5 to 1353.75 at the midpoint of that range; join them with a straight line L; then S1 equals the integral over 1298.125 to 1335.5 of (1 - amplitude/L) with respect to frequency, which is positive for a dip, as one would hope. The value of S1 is -4.71 Hz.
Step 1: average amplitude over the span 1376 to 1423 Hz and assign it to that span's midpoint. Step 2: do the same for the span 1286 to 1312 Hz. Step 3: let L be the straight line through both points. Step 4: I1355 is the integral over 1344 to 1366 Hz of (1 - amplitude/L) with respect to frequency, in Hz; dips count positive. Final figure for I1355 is -3.8 Hz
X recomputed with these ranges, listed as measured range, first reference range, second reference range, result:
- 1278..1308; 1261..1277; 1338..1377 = 0.33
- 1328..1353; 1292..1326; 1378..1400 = -0.19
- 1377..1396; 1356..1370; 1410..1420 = 0.30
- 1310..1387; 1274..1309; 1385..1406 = -0.17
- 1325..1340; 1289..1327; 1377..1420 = -0.16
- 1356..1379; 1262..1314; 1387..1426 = -0.07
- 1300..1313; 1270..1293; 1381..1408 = -0.23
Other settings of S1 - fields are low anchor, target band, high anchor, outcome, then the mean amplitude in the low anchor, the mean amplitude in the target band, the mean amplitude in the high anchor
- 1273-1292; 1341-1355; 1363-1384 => -3.35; 112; 183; 162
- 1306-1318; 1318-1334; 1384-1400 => -0.89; 173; 180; 158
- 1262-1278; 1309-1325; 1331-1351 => 0.12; 159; 174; 184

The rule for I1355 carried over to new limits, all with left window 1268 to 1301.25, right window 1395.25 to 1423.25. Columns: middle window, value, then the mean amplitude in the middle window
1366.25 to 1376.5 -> -0.3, 175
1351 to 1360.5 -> -1.1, 181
